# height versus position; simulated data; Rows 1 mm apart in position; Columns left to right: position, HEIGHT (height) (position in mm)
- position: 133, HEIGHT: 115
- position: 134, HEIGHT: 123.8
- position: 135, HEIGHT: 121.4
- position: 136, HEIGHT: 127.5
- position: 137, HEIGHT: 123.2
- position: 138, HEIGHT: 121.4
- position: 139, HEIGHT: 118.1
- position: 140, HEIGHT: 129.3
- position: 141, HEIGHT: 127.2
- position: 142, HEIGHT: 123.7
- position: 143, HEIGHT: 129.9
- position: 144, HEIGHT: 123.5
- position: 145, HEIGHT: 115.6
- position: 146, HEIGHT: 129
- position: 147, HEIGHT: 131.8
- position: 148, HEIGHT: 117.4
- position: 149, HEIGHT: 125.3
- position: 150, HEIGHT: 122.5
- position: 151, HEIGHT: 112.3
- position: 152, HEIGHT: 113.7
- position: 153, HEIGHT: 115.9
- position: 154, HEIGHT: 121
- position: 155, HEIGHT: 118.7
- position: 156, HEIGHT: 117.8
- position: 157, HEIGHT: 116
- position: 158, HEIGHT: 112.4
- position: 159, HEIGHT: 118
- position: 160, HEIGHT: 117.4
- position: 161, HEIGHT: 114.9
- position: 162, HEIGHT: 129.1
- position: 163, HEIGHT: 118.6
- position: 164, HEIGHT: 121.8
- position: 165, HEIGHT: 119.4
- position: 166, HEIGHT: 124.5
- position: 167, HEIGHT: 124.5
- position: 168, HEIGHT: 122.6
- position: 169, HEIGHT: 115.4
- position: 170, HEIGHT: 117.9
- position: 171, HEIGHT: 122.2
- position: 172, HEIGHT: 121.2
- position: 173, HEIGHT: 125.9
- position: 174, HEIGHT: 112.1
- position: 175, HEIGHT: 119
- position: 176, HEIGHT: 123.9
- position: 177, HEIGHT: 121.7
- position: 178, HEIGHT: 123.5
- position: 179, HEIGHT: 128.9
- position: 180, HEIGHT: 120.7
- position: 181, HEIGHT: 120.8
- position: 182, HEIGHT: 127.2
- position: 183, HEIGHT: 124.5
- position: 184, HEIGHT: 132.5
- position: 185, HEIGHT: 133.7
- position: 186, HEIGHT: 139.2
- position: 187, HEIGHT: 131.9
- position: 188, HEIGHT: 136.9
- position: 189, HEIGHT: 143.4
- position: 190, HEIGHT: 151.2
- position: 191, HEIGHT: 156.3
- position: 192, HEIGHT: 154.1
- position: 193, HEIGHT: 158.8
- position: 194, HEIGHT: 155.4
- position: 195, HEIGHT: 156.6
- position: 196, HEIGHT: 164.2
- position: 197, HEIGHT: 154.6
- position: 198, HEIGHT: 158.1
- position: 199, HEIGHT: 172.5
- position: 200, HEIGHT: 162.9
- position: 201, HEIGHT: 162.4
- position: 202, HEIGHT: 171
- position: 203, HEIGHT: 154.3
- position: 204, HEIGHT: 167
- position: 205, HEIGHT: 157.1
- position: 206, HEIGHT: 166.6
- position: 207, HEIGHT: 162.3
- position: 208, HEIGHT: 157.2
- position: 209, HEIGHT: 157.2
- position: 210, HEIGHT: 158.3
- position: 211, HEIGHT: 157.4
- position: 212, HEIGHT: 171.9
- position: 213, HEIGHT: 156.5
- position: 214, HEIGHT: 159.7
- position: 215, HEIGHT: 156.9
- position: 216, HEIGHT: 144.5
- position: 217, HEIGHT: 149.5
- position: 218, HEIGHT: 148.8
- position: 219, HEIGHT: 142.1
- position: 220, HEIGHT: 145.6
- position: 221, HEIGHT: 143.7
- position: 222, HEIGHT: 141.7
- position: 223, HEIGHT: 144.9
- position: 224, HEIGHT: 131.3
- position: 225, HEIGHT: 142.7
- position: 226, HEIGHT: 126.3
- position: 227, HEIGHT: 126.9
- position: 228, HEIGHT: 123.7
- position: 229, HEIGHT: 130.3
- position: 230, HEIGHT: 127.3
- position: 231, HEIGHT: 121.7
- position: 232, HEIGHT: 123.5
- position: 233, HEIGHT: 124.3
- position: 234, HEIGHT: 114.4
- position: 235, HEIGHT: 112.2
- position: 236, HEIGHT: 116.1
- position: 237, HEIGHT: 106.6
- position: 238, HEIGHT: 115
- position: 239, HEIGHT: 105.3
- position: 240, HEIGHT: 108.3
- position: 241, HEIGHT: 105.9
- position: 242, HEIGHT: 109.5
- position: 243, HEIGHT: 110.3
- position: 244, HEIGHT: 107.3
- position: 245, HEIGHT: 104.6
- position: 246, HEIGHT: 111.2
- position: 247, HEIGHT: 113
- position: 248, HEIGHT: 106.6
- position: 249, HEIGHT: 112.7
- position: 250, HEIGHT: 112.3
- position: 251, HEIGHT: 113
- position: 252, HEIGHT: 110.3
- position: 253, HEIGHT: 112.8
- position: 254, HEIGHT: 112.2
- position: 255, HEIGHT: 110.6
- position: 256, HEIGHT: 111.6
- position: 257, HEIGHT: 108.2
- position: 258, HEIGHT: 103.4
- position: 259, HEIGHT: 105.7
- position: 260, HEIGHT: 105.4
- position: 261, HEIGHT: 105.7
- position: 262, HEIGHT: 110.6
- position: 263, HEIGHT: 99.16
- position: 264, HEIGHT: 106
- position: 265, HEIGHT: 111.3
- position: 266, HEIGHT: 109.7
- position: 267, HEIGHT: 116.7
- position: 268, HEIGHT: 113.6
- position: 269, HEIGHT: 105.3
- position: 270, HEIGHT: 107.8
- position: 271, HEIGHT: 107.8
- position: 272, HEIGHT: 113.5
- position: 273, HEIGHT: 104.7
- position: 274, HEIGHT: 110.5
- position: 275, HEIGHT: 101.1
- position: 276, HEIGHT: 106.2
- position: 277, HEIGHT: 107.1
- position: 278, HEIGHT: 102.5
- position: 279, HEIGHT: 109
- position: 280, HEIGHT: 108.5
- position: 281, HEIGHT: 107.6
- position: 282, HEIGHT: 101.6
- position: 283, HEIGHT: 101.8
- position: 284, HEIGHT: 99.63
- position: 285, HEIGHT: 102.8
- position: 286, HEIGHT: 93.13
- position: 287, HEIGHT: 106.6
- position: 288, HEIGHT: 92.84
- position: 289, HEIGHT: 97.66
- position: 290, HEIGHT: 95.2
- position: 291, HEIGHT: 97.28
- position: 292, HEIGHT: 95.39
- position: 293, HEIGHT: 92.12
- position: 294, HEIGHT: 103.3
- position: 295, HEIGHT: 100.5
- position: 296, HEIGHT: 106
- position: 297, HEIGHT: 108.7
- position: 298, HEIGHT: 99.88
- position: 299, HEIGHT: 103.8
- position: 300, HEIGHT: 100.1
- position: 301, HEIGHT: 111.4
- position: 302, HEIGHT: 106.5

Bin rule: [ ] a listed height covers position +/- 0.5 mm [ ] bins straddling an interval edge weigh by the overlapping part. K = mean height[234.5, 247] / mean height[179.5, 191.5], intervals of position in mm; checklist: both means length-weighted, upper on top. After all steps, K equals 0.8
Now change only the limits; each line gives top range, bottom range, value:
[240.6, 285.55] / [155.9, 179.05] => 0.90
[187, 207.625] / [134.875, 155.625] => 1.29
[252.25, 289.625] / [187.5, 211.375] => 0.67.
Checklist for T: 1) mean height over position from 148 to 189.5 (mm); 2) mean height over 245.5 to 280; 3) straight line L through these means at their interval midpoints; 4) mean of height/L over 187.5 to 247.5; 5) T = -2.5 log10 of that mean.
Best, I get -0.21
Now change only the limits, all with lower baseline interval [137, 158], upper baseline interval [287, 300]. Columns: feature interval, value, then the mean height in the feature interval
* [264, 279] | -0.06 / 108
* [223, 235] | -0.16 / 127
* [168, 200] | -0.18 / 136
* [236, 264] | -0.03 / 109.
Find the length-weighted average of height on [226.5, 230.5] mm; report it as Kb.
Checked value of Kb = 127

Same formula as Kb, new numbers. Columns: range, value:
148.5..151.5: 120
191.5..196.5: 158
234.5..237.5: 112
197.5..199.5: 165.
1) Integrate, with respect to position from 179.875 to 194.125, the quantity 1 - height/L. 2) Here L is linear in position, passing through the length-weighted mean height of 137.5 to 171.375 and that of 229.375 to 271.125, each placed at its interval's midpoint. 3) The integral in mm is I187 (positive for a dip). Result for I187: -2.64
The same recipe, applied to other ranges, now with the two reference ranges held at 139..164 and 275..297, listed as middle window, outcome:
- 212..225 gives -4.3 mm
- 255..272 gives -0.6 mm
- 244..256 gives -0.5 mm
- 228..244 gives -1.0 mm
